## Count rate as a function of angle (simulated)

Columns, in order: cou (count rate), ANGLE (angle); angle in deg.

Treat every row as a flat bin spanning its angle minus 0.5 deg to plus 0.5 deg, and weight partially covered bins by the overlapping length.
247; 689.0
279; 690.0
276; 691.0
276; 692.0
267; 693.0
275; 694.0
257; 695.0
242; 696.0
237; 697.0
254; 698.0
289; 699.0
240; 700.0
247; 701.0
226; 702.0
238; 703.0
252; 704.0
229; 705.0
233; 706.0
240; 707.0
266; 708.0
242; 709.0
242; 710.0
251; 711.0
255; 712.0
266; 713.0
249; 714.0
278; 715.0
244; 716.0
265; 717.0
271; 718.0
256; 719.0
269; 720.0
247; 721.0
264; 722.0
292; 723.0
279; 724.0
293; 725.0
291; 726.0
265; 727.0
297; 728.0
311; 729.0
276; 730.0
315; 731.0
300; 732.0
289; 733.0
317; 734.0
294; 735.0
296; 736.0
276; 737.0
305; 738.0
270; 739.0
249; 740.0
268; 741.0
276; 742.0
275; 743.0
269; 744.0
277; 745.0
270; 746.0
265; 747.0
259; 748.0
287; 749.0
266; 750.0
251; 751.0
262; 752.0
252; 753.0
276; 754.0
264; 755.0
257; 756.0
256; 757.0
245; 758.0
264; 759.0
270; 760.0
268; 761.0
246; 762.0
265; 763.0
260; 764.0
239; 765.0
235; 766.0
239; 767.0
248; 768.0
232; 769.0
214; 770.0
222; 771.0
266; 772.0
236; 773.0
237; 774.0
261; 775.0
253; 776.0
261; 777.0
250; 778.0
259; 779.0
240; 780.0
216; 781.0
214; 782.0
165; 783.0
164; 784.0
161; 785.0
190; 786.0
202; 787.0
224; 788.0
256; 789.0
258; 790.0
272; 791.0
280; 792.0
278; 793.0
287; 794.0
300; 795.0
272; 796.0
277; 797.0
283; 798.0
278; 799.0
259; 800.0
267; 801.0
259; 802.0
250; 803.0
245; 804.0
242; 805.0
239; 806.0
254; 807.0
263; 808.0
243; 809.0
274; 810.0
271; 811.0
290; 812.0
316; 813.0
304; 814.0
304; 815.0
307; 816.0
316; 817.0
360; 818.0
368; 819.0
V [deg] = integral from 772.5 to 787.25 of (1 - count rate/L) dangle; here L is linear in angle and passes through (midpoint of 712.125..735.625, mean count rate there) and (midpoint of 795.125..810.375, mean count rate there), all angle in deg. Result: 2.52 deg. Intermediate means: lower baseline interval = 279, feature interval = 221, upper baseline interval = 261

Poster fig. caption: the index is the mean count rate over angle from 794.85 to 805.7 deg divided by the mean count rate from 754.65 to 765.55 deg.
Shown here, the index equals 1.0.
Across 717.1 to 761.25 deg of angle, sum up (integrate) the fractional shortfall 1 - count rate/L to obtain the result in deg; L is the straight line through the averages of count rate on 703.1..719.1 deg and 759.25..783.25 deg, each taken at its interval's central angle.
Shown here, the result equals -4.87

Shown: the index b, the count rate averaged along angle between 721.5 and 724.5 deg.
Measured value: 278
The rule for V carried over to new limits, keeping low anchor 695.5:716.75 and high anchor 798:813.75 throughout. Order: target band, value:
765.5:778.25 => 0.8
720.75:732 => -1.5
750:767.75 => 0.1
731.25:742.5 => -1.4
